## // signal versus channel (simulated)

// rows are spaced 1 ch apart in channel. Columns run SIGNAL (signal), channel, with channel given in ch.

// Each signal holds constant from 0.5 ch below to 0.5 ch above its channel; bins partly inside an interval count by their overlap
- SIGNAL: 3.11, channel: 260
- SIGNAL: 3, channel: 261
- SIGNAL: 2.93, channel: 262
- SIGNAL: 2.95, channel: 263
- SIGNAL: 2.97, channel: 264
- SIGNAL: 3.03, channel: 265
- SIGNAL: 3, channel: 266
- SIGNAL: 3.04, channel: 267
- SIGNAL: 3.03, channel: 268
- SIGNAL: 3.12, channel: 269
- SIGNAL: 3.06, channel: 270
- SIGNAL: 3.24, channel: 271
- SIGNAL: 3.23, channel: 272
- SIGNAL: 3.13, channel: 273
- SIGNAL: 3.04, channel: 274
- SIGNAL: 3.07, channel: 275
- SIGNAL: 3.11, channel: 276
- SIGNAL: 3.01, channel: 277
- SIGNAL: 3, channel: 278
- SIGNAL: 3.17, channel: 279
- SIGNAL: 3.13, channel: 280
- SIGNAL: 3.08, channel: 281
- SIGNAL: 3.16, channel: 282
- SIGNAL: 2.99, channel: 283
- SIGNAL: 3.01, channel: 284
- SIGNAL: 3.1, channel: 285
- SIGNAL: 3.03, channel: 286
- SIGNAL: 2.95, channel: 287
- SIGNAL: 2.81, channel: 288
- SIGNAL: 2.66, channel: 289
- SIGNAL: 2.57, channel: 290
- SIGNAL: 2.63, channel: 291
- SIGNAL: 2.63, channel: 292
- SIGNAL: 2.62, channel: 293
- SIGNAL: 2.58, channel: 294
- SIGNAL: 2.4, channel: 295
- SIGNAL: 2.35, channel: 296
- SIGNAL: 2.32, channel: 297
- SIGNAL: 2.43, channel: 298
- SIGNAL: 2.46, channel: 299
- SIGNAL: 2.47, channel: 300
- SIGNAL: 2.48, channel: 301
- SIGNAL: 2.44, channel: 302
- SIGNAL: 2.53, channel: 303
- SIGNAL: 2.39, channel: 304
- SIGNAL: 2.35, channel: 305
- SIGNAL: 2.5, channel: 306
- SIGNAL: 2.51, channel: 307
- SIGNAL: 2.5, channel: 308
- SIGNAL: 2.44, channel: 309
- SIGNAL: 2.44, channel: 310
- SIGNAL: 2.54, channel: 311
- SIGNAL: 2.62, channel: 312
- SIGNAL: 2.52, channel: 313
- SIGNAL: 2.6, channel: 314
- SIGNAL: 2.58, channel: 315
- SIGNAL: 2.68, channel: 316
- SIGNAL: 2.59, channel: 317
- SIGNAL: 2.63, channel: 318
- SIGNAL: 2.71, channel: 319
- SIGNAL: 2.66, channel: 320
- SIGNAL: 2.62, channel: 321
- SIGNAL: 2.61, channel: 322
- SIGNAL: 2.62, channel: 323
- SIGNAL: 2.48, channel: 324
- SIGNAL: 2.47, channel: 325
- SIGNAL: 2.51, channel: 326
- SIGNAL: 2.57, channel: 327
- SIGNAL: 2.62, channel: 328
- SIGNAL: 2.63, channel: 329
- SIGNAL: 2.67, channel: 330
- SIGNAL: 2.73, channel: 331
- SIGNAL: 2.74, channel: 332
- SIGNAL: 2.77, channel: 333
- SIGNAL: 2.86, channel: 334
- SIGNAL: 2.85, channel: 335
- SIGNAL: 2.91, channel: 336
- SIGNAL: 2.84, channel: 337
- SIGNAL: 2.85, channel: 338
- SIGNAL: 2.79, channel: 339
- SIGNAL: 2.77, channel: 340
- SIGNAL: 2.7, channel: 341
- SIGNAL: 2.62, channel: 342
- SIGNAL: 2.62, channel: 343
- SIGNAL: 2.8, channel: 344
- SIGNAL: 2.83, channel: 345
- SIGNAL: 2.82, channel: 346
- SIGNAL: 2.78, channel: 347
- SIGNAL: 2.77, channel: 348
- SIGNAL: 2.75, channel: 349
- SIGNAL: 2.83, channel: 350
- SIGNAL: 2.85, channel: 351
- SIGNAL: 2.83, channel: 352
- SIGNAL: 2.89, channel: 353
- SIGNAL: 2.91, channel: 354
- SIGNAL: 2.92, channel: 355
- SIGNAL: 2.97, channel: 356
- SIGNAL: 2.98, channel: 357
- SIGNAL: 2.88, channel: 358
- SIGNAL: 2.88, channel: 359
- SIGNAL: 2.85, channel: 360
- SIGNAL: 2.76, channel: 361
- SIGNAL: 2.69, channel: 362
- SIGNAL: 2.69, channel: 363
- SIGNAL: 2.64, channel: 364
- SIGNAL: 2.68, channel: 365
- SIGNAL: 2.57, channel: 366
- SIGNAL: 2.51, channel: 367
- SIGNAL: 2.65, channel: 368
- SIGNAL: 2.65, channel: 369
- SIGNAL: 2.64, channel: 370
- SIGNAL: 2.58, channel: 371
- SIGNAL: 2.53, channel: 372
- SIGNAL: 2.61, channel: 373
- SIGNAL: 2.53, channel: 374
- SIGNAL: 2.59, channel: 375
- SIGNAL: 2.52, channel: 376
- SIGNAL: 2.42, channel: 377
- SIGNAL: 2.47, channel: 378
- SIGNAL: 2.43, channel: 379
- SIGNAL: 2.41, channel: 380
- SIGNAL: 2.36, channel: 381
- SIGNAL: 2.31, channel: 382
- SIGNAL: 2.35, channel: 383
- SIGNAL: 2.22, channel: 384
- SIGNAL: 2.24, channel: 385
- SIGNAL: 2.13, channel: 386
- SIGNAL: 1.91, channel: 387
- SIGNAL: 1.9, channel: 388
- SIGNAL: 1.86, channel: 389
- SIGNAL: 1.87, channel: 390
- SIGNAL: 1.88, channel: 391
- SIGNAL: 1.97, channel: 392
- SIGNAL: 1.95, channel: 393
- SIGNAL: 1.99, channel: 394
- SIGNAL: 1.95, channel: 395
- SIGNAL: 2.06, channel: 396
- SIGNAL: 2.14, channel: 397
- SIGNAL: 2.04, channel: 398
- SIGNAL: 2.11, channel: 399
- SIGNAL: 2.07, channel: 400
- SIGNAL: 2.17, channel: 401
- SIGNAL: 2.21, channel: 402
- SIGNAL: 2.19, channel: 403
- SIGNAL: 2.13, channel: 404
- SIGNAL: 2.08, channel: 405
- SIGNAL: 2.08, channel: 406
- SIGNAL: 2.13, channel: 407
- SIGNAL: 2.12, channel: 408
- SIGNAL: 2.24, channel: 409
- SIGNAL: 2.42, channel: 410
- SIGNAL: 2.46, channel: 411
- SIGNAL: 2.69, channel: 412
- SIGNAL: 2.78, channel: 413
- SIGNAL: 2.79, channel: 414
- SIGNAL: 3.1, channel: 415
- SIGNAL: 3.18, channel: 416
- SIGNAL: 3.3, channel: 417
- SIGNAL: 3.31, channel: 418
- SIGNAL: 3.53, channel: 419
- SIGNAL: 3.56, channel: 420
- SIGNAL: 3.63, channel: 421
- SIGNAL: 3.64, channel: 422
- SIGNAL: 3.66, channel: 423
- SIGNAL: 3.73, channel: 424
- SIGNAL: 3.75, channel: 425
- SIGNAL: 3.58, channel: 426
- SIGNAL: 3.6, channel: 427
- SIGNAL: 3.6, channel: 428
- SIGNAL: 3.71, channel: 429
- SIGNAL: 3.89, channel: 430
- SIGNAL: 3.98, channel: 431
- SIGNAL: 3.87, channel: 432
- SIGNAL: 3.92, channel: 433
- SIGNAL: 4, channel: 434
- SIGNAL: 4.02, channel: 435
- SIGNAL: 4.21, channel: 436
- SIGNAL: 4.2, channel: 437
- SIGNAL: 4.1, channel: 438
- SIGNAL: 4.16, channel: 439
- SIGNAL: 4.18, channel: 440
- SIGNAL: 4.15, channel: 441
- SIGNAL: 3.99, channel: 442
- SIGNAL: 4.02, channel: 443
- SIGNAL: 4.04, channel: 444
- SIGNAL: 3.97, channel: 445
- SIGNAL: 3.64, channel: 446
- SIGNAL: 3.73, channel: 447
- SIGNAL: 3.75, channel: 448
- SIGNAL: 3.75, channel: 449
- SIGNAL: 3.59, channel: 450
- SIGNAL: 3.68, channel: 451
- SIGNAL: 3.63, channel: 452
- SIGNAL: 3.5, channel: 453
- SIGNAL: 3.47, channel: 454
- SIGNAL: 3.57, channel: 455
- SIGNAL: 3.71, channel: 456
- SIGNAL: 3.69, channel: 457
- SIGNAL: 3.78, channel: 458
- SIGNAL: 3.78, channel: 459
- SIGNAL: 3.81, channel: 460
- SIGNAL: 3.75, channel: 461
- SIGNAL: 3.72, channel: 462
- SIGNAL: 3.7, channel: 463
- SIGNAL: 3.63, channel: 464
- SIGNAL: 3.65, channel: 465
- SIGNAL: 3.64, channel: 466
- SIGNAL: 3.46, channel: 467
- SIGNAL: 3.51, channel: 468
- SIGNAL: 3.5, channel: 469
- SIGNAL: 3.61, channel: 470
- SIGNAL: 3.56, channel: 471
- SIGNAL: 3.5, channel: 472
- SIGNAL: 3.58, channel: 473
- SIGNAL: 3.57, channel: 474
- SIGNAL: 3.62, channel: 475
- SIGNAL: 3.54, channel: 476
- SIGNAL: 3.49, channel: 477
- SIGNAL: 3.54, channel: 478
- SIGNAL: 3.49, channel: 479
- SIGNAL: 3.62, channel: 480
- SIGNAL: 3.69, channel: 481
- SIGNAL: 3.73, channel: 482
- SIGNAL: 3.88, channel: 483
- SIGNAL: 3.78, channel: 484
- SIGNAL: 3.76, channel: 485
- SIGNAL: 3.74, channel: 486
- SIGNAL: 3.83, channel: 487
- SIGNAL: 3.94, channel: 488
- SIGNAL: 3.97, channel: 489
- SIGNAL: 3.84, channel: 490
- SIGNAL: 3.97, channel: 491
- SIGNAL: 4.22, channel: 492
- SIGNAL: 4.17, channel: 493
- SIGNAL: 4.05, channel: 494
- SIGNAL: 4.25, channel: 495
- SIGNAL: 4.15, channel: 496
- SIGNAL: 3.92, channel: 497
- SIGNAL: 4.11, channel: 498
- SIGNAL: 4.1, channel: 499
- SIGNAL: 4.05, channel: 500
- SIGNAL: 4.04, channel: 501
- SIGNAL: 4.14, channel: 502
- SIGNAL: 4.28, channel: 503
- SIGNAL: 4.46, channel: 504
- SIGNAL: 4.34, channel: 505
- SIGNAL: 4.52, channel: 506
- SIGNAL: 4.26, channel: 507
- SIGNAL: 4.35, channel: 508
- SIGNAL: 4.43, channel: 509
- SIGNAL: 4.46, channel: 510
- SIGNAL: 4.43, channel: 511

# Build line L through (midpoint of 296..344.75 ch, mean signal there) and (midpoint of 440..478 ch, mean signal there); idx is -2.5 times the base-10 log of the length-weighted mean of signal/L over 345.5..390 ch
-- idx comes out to 0.15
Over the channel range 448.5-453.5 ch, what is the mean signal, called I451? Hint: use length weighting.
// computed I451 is 3.63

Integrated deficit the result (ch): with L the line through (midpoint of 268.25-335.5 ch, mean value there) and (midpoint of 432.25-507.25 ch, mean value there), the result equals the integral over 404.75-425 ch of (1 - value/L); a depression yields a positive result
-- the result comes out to 3.11 ch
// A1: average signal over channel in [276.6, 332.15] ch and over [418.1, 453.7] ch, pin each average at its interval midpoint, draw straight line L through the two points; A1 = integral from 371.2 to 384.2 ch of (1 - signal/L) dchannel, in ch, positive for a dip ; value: 3.3 ch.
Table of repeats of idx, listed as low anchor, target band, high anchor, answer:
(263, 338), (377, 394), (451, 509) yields 0.45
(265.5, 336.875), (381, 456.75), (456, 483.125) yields 0.11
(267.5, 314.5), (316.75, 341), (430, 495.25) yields 0.11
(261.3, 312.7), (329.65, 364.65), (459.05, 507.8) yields 0.11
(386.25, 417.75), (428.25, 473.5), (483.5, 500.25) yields -0.19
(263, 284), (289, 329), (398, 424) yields 0.18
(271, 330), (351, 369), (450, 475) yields 0.09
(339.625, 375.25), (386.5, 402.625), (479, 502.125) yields 0.46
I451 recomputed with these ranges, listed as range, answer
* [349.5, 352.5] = 2.84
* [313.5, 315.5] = 2.59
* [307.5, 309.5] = 2.47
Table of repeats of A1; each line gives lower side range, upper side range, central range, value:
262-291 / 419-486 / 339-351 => 1.96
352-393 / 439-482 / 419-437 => -2.98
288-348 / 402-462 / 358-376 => 1.94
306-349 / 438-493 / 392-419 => 7.36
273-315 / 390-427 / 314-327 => 0.44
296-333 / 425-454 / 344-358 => 0.37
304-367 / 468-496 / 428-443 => -2.59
